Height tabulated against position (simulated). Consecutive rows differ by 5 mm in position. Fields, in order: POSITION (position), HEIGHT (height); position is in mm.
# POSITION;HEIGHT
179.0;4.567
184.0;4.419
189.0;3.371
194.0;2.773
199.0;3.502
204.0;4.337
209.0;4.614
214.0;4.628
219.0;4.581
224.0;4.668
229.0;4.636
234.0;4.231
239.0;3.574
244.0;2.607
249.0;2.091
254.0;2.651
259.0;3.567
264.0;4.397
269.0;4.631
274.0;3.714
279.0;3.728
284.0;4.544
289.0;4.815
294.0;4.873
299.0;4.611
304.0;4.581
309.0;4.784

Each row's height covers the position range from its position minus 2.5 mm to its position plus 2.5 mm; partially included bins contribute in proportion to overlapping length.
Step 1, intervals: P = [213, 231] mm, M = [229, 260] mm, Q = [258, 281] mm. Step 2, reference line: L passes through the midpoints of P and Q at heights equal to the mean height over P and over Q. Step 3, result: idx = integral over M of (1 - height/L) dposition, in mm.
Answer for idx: 8.13 mm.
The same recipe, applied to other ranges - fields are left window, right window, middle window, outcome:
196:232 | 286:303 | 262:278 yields 1.53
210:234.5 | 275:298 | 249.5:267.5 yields 4.25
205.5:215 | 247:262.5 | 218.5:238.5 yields -2.73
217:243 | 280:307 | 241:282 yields 9.27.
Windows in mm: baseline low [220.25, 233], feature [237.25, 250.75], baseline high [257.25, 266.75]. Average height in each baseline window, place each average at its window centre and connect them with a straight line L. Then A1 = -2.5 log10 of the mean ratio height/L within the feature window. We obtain 0.494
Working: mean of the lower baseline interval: 4.6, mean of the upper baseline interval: 4.03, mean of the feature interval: 2.75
